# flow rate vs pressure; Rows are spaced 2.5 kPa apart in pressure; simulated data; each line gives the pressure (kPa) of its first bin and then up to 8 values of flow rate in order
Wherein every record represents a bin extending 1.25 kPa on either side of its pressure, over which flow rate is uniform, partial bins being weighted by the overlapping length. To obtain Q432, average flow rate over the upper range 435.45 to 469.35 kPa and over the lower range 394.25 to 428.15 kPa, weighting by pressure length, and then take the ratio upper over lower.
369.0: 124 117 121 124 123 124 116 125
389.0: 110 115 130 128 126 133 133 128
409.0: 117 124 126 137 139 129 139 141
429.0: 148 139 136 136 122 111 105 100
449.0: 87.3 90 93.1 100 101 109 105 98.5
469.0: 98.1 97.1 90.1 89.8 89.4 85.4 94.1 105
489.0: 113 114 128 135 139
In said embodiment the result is 0.79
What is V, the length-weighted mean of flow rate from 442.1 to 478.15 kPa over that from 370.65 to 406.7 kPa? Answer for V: 0.8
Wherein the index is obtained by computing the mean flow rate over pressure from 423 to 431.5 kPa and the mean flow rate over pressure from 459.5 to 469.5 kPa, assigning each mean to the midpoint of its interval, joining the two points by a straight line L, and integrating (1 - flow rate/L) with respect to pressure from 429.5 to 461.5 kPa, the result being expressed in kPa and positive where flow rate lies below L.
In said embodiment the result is 3.26 kPa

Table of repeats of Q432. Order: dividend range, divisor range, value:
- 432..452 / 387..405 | 0.90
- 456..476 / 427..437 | 0.71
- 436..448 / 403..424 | 0.87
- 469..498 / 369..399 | 0.85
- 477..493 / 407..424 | 0.77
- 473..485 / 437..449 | 0.82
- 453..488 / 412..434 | 0.71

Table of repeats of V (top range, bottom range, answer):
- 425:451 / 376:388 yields 1.00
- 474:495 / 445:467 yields 1.03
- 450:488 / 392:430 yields 0.73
